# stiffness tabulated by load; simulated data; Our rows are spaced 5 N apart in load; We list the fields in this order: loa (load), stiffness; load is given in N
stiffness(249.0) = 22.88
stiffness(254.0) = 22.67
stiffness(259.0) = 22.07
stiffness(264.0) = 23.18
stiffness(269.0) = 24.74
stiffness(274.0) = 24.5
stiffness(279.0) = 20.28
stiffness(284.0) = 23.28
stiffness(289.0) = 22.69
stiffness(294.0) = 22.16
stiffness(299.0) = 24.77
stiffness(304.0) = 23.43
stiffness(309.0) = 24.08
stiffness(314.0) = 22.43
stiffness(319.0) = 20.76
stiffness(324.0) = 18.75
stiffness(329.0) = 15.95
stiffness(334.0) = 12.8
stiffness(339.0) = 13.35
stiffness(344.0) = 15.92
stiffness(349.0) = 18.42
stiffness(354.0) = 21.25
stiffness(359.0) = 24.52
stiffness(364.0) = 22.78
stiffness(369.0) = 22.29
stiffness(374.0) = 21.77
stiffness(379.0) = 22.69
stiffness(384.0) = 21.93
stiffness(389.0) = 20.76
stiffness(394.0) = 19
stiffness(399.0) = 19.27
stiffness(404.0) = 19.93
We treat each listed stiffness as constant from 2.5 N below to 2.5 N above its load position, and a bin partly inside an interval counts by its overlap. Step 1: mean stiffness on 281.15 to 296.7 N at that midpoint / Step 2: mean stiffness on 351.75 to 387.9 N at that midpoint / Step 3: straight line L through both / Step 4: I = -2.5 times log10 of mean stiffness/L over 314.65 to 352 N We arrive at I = 0.31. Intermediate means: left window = 22.7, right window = 22.4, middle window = 16.9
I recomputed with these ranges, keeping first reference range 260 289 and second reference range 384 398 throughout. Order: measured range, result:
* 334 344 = 0.48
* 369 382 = -0.08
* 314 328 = 0.11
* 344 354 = 0.15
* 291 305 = -0.04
